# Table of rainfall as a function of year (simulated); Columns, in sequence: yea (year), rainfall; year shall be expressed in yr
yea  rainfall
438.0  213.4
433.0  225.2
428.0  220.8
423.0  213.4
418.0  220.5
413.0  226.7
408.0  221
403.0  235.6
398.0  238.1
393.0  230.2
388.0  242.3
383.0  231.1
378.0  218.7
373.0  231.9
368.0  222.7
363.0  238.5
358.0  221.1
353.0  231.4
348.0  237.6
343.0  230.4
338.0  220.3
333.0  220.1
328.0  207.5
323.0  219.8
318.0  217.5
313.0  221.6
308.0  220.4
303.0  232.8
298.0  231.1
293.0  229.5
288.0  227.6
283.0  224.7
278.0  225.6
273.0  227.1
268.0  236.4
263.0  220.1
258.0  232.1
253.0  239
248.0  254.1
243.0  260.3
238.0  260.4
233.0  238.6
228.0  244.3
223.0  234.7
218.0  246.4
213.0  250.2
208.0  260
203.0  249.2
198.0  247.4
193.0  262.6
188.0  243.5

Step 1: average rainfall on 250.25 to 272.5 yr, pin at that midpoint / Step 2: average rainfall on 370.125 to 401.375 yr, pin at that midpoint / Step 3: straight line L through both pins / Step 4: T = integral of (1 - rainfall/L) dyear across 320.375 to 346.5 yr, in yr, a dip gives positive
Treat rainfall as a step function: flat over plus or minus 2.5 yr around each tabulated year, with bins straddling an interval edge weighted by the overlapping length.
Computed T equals 1.3 yr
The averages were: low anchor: 232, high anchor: 232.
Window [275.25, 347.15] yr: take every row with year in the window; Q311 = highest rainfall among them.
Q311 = 232.8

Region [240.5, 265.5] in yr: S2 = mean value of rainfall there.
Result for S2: 241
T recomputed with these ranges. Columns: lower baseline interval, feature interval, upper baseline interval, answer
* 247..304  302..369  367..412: 1.9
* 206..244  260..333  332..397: 4.4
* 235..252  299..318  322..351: 0.7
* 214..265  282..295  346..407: 0.6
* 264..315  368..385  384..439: 0.0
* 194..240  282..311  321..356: 0.6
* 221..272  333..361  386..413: 1.0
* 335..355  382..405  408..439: -1.2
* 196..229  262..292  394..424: 1.7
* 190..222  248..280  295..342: 0.6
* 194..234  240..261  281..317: -0.7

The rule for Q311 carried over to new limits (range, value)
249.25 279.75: 239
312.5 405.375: 242.3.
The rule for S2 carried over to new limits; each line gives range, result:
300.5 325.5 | 222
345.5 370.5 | 230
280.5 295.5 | 227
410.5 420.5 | 224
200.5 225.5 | 248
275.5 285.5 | 225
